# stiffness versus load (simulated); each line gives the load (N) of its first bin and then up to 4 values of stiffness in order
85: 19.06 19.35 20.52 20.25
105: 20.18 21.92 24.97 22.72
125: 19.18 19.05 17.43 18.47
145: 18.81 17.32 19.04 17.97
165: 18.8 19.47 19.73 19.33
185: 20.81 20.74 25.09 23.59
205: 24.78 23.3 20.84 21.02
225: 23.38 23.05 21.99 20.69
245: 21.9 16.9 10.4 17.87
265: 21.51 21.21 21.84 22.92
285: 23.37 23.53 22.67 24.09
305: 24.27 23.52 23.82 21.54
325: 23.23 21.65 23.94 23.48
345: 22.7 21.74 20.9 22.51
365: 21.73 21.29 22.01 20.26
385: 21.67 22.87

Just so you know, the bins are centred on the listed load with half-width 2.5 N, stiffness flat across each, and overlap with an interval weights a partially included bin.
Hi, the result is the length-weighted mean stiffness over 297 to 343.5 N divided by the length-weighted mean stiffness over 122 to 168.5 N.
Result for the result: 1.26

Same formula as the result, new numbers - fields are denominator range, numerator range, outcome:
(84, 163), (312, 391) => 1.12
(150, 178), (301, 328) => 1.24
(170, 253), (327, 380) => 1.03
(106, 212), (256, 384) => 1.08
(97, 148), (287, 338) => 1.15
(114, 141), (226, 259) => 0.96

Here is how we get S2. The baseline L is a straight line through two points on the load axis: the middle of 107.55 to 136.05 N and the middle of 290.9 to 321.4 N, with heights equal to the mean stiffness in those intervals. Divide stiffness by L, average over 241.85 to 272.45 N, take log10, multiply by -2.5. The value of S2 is 0.23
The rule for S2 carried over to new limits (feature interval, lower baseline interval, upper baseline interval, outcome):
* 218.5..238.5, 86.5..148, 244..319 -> -0.07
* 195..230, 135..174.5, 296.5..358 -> -0.15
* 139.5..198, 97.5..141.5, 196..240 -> 0.10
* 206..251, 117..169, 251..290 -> -0.11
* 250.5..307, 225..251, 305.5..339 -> 0.06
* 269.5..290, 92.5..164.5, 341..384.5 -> -0.08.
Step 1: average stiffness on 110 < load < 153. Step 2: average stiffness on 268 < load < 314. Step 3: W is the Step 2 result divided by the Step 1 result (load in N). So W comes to 1.2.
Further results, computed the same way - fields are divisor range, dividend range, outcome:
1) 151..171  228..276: 1.05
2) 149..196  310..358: 1.15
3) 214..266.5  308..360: 1.14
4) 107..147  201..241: 1.11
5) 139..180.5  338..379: 1.17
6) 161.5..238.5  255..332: 1.02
